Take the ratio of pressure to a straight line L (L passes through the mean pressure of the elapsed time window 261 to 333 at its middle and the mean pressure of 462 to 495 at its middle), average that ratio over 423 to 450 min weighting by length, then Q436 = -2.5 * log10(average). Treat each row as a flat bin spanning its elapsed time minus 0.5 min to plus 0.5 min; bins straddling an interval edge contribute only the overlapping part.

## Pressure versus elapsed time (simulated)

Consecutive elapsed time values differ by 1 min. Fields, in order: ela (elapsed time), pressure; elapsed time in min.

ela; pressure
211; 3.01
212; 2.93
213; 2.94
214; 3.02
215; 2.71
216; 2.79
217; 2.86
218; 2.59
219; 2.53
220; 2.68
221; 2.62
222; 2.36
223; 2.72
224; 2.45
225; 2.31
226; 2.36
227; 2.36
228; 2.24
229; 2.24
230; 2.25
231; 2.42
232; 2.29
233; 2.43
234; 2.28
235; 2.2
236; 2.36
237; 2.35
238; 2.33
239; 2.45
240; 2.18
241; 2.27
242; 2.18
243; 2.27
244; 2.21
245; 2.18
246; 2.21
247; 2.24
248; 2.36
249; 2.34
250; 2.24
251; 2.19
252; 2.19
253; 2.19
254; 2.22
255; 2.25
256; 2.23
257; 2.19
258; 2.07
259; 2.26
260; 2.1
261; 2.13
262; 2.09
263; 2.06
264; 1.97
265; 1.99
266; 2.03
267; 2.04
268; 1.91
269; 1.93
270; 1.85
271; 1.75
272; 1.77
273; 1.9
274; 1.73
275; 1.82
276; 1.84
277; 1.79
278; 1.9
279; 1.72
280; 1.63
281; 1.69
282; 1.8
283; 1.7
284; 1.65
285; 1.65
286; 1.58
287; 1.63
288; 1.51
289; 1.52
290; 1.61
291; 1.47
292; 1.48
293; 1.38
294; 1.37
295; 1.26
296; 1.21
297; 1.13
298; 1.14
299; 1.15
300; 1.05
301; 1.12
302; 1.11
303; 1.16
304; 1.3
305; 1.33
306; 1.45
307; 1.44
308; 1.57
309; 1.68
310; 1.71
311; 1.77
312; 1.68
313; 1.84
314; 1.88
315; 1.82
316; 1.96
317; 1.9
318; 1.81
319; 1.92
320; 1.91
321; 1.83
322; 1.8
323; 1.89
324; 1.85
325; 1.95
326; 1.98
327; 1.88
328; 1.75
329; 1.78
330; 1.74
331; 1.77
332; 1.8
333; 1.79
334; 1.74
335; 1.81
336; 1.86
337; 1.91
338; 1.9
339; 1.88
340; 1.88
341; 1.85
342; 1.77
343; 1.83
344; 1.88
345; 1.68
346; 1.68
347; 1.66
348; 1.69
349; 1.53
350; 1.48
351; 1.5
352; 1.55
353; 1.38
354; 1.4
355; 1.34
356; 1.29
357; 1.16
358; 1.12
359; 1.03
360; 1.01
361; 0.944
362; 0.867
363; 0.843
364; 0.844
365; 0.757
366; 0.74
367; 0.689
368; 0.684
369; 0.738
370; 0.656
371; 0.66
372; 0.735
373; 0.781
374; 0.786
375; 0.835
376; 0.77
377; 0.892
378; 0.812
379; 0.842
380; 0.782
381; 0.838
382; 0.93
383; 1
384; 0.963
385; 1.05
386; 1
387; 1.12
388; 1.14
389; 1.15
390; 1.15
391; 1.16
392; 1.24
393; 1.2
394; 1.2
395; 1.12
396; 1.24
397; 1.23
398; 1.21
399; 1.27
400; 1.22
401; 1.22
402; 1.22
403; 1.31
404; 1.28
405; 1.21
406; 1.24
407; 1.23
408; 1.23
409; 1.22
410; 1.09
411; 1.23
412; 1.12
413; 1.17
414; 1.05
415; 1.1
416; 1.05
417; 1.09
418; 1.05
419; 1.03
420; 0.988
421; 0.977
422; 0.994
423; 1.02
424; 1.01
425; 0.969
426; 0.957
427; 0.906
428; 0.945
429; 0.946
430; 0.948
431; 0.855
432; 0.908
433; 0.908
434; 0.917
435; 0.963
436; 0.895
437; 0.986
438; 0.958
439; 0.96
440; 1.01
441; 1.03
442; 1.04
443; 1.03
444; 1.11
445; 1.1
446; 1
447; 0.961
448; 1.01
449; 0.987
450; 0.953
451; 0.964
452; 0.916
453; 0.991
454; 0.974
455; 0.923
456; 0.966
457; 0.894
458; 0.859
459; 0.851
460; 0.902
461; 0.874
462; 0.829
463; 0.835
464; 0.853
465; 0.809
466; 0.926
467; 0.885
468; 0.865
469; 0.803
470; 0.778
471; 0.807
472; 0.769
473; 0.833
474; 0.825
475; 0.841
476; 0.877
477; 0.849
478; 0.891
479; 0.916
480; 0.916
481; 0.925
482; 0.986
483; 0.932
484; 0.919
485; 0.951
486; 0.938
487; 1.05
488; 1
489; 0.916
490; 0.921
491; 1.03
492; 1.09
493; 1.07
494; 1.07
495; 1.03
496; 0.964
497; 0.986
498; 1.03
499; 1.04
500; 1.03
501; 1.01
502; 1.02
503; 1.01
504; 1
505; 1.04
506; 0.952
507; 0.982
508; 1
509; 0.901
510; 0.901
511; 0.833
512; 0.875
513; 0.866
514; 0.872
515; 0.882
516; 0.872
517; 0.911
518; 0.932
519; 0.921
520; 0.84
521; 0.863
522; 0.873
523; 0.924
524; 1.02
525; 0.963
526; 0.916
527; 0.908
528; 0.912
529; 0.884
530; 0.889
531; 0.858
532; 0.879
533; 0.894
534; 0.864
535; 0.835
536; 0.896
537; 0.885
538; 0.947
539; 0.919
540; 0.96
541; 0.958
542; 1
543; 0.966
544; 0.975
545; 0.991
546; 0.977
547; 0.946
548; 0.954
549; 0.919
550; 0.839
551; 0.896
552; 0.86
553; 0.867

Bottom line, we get 0.118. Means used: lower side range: 1.68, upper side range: 0.909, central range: 0.974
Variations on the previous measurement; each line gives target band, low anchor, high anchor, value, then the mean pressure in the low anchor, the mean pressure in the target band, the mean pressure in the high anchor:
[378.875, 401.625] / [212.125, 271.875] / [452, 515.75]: 0.30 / 2.3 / 1.1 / 0.926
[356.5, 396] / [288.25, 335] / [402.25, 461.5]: 0.34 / 1.6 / 0.933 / 1.02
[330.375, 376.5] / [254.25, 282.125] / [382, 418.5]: 0.11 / 1.95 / 1.32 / 1.16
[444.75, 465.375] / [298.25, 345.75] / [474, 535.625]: 0.23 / 1.71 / 0.925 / 0.938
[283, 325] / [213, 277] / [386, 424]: 0.18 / 2.25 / 1.56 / 1.15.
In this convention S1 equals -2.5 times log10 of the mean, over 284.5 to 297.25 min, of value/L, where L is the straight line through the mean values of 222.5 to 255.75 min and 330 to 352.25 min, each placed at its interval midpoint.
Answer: 0.36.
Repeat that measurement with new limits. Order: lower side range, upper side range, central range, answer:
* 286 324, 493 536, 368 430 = 0.21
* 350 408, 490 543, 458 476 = 0.17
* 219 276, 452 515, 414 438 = 0.26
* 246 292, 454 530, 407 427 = 0.18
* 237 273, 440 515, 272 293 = 0.19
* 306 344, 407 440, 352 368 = 0.43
